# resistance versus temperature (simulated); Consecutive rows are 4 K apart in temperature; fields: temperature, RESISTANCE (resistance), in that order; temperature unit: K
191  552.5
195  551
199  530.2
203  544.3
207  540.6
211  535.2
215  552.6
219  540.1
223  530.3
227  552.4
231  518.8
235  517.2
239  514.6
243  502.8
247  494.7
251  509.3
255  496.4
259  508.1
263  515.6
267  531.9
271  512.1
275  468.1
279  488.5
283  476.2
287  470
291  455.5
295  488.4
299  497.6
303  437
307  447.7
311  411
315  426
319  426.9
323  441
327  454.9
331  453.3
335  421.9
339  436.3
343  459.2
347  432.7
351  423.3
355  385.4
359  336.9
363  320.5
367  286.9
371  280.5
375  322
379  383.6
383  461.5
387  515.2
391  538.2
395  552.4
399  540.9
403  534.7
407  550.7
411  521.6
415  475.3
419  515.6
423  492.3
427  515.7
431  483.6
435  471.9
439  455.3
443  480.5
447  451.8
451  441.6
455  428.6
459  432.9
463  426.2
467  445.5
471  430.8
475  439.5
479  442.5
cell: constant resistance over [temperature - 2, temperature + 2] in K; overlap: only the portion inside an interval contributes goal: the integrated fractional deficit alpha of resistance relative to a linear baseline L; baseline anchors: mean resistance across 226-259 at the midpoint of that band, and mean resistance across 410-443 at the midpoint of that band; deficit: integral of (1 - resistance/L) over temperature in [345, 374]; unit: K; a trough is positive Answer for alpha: 8.54 K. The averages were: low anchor 512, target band 351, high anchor 490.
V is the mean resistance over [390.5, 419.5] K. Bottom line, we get 529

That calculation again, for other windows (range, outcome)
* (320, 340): 441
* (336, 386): 381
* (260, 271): 520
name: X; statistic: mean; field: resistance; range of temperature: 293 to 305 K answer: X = 474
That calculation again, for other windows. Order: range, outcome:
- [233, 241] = 516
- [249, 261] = 505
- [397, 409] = 542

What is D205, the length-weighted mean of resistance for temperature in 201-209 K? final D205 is 542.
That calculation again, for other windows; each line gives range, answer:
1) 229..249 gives 510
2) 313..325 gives 431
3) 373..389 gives 421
